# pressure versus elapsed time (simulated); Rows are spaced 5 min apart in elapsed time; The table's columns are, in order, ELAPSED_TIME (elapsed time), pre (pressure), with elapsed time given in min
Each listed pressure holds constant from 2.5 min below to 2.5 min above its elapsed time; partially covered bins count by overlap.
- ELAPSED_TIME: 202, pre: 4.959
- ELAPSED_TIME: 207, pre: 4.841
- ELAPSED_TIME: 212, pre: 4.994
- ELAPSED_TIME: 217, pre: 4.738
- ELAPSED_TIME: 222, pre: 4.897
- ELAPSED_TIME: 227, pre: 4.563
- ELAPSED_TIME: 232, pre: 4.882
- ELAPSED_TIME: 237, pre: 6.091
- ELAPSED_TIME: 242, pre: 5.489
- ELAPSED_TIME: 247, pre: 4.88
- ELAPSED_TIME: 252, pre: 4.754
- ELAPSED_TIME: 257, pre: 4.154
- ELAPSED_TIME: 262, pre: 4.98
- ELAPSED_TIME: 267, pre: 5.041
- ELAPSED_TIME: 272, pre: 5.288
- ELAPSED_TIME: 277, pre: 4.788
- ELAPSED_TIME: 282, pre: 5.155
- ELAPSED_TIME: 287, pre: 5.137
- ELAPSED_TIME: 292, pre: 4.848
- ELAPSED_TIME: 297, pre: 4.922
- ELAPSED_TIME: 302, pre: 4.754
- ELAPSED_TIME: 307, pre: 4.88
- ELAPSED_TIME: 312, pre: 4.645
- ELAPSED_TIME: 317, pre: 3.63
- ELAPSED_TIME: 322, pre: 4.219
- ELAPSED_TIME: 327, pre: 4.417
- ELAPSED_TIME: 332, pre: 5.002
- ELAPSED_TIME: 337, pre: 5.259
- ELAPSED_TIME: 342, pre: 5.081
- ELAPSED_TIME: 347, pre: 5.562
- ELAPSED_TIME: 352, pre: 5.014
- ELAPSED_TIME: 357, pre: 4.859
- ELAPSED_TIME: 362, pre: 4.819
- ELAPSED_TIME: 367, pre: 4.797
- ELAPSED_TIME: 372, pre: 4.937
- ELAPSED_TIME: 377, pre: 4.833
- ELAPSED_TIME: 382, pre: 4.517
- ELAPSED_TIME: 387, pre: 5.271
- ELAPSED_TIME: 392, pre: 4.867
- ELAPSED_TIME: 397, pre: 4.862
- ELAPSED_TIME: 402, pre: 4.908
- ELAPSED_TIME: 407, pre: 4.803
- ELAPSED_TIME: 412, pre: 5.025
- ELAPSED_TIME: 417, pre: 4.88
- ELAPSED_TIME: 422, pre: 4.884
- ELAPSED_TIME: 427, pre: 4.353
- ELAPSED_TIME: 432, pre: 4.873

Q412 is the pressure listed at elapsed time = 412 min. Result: 5.025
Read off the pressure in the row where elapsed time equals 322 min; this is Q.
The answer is 4.219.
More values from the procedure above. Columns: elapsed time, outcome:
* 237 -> 6.091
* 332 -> 5.002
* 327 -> 4.417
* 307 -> 4.88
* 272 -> 5.288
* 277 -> 4.788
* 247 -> 4.88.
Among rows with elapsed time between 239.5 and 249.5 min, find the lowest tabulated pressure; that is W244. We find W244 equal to 4.88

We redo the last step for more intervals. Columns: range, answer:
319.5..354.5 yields 4.219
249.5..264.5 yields 4.154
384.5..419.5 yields 4.803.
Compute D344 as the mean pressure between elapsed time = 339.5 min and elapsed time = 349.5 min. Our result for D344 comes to 5.32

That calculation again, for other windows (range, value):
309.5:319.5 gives 4.14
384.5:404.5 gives 4.98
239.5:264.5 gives 4.85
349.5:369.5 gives 4.87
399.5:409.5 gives 4.86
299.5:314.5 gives 4.76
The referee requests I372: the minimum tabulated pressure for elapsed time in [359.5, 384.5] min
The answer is 4.517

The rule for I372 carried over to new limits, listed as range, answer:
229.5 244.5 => 4.882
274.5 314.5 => 4.645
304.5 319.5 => 3.63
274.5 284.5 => 4.788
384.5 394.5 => 4.867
